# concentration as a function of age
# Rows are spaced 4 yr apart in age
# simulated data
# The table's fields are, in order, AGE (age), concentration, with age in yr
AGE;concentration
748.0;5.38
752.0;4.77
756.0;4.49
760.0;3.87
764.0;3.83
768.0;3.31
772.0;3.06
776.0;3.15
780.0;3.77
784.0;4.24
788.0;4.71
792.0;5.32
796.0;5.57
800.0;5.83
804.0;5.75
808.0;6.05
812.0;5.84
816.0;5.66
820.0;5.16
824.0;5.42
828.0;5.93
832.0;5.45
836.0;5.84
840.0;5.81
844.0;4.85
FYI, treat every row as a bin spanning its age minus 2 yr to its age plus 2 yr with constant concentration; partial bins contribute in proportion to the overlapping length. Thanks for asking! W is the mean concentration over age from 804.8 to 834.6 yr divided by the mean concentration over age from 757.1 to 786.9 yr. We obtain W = 1.5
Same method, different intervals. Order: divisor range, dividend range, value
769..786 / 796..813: 1.65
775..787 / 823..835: 1.46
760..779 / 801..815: 1.72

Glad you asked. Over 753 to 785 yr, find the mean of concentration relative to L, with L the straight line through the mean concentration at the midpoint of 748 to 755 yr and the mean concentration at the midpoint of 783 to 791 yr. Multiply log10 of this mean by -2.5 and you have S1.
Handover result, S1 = 0.26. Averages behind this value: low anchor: 4.9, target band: 3.73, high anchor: 4.61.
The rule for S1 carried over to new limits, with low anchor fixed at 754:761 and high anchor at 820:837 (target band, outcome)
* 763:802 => 0.11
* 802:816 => -0.12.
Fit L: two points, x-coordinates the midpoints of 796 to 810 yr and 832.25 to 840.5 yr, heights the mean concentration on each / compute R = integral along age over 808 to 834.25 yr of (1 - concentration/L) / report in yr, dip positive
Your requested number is 0.8 yr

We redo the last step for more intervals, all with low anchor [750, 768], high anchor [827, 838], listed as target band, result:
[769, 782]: 3.4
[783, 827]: -2.8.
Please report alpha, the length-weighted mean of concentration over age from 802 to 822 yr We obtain 5.69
